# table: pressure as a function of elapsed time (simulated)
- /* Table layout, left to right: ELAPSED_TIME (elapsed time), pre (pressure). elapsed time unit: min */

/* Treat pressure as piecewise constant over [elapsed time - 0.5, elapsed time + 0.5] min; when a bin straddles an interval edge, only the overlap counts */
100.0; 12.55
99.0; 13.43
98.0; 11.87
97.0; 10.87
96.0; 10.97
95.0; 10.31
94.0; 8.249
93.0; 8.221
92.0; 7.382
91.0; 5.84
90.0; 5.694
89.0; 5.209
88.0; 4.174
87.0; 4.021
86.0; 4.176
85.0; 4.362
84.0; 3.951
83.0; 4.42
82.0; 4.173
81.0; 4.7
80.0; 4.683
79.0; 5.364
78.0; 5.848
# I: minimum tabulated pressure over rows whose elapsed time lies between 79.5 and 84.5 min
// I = 3.951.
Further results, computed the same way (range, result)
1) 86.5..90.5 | 4.021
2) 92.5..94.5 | 8.221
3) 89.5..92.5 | 5.694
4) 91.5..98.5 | 7.382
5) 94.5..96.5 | 10.31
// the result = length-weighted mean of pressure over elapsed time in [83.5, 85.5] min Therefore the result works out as 4.16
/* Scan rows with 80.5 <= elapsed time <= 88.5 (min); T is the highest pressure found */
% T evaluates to 4.7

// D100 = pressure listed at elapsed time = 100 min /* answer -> 12.55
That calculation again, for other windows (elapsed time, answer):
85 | 4.362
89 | 5.209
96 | 10.97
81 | 4.7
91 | 5.84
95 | 10.31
